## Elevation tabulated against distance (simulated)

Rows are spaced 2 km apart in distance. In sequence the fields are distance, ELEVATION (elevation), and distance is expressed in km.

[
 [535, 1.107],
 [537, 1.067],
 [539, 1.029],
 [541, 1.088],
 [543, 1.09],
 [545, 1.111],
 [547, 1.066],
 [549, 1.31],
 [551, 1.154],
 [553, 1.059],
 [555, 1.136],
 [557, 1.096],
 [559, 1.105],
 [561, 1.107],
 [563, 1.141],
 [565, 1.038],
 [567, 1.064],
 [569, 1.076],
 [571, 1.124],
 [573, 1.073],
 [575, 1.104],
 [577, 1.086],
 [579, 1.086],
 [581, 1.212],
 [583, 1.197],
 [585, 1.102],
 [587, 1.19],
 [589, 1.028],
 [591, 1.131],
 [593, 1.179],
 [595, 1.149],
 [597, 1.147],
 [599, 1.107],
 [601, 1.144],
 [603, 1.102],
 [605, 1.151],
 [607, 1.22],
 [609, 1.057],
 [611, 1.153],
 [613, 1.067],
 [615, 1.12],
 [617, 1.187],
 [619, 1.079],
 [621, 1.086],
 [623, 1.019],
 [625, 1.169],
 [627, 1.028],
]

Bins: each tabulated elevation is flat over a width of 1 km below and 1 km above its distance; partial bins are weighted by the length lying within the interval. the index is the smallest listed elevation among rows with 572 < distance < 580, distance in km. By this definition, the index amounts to 1.073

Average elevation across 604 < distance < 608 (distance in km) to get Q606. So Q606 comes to 1.19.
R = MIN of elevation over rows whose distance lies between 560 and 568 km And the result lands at 1.038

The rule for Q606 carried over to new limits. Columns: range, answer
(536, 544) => 1.07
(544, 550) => 1.16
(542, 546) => 1.1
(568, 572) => 1.1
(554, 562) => 1.11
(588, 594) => 1.11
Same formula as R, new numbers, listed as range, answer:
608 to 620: 1.057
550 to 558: 1.059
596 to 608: 1.102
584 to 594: 1.028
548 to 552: 1.154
